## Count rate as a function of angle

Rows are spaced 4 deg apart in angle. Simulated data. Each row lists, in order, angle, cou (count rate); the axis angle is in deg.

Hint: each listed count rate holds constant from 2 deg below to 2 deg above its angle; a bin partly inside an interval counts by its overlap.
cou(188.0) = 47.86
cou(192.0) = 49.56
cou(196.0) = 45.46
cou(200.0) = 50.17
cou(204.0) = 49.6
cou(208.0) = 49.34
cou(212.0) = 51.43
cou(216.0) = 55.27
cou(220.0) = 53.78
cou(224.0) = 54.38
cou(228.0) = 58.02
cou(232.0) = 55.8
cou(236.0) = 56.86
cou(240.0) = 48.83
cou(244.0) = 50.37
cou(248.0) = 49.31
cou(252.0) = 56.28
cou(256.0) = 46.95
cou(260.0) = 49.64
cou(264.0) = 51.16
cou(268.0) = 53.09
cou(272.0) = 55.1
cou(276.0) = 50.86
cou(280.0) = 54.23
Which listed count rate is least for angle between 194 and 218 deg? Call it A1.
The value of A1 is 45.46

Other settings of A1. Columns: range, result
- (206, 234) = 49.34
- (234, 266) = 46.95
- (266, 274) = 53.09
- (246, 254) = 49.31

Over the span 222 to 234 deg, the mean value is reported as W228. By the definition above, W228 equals 56.1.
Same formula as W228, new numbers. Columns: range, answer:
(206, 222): 52.5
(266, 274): 54.1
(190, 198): 47.5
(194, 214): 49.2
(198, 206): 49.9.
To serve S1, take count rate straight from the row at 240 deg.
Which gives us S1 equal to 48.83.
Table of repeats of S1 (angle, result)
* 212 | 51.43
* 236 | 56.86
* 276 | 50.86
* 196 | 45.46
